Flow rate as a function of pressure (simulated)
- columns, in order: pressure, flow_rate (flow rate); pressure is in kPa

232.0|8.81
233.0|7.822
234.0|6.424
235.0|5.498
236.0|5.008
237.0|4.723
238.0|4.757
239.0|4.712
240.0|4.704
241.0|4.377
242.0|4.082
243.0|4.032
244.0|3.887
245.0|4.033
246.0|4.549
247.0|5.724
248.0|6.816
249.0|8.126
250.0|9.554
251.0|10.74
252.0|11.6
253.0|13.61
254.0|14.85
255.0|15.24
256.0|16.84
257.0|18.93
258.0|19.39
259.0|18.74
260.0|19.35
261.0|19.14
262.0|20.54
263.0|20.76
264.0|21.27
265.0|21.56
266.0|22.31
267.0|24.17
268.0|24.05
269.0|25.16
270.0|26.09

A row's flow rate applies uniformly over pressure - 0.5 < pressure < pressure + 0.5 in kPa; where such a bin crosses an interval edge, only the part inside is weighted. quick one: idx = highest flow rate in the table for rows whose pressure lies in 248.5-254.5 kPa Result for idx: 14.85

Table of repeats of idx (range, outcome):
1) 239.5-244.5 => 4.704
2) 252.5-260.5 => 19.39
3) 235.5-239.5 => 5.008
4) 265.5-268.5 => 24.17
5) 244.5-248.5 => 6.816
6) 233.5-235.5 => 6.424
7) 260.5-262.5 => 20.54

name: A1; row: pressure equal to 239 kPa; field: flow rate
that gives 4.712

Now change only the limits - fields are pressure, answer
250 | 9.554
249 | 8.126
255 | 15.24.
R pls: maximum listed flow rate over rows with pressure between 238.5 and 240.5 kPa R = 4.712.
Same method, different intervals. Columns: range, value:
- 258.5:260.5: 19.35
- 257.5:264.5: 21.27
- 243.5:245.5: 4.033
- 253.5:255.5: 15.24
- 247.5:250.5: 9.554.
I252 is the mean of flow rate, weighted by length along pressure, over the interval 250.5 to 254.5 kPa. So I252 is 12.7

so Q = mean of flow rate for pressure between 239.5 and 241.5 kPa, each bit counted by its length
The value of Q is 4.54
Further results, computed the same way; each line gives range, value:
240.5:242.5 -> 4.23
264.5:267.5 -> 22.7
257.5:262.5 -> 19.4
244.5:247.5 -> 4.77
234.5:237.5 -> 5.08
